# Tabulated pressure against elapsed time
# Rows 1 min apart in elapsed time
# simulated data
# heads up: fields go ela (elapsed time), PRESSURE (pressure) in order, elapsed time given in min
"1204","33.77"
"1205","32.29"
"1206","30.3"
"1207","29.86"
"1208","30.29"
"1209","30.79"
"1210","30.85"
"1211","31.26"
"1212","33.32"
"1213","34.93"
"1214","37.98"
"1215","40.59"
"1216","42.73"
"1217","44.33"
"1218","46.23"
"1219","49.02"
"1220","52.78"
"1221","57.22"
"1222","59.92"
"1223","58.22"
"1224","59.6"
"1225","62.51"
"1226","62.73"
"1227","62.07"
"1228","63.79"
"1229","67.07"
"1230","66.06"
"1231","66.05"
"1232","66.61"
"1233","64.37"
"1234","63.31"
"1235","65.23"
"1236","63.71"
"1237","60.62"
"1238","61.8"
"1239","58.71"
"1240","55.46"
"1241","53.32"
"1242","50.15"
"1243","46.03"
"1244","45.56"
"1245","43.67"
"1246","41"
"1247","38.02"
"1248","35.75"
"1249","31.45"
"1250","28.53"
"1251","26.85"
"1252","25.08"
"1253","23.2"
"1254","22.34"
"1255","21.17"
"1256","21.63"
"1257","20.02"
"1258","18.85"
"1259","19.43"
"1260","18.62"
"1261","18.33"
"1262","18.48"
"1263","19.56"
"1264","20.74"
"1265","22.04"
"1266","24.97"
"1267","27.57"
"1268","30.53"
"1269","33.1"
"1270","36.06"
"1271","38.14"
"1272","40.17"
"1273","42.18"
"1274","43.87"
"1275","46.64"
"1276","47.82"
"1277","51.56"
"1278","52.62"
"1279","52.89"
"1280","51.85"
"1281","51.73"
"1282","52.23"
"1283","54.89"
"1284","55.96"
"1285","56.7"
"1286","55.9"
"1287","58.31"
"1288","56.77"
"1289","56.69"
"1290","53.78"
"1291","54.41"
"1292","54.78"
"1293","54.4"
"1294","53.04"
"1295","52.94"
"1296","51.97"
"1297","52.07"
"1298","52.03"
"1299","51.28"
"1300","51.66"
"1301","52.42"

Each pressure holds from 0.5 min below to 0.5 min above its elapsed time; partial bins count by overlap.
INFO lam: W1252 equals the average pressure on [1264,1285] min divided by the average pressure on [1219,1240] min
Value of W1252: 0.69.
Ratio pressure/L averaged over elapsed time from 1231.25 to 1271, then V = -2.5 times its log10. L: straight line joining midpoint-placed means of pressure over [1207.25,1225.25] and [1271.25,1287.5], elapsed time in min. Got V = 0.262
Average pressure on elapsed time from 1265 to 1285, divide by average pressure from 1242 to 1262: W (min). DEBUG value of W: 1.51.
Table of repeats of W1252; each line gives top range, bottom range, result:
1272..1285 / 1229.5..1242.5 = 0.82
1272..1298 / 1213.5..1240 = 0.91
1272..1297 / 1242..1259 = 1.70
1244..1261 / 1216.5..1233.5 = 0.46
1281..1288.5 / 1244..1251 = 1.53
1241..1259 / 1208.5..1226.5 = 0.69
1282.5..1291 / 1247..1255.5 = 2.04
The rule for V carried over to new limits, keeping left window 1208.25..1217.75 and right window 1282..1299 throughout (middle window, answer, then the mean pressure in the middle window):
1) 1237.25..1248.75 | -0.11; 48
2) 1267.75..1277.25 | 0.22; 41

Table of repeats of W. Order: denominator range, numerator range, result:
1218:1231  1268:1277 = 0.69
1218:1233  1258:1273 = 0.44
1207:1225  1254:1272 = 0.56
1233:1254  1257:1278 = 0.68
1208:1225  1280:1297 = 1.23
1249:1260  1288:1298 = 2.35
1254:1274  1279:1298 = 2.07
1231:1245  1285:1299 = 0.94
